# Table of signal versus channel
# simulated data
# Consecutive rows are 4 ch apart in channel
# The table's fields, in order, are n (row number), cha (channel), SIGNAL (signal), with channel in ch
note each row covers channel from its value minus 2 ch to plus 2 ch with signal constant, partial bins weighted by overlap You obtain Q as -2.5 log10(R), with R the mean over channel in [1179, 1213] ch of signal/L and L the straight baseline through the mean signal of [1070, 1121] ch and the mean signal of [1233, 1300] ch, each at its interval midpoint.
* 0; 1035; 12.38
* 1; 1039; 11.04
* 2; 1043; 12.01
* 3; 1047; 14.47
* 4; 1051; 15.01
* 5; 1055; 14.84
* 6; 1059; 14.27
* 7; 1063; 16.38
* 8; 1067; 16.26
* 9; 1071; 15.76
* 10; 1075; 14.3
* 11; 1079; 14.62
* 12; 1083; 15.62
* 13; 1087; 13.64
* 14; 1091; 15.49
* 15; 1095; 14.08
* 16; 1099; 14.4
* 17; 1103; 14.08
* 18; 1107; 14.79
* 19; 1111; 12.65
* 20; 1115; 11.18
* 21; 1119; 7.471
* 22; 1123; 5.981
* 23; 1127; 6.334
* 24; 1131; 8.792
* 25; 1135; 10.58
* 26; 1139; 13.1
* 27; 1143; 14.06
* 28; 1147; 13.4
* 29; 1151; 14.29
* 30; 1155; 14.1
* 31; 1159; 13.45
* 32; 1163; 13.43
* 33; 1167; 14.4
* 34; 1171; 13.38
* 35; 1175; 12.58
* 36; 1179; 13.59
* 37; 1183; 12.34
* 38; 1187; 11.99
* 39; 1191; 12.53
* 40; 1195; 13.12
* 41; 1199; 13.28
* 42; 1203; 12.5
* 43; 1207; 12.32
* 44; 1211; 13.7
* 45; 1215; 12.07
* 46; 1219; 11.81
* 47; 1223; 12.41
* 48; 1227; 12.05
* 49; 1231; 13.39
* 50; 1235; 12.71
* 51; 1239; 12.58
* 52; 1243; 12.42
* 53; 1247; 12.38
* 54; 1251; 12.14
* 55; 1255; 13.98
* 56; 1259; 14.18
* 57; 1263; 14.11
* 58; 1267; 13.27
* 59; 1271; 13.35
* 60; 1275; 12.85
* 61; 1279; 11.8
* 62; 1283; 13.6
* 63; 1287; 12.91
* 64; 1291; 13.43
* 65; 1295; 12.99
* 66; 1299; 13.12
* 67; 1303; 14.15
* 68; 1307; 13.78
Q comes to 0.04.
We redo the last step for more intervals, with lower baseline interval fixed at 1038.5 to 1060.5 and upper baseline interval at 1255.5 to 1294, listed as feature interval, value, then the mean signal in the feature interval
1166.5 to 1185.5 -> 0.030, 13.1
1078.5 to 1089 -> -0.071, 14.6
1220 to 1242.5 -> 0.068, 12.6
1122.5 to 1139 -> 0.481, 8.73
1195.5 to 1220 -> 0.063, 12.7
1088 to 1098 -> -0.073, 14.6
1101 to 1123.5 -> 0.198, 11.4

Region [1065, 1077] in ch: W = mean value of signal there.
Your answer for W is 15.4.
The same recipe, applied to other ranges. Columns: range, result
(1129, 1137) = 9.69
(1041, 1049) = 13.2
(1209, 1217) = 12.9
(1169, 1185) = 13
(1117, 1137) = 7.83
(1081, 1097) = 14.7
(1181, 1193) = 12.3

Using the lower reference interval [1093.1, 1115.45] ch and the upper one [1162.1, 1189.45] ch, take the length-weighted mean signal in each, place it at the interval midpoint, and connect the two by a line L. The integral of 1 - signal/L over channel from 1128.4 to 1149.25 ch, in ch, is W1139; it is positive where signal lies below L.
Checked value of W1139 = 2.4 ch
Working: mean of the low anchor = 13.7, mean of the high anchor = 13.1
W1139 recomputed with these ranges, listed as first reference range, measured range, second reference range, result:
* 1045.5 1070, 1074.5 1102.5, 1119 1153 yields -2.4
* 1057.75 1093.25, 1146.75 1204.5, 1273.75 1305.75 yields 4.0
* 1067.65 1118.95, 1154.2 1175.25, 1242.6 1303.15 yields 0.1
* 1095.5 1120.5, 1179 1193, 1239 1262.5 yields 0.4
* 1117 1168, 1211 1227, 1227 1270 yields 0.4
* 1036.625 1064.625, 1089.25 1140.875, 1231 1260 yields 8.3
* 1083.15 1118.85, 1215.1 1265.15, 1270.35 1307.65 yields 1.7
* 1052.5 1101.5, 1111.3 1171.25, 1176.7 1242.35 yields 9.6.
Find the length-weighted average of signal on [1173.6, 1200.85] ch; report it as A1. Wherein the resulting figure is 12.8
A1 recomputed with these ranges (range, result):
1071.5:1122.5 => 13.4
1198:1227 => 12.5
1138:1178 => 13.6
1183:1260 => 12.7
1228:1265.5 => 13.1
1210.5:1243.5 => 12.5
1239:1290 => 13.1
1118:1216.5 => 12.2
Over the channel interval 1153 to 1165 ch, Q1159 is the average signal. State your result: 13.7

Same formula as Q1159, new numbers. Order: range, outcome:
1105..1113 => 13.7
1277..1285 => 12.7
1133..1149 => 12.8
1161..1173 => 13.7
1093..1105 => 14.2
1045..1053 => 14.7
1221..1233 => 12.6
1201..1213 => 12.8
